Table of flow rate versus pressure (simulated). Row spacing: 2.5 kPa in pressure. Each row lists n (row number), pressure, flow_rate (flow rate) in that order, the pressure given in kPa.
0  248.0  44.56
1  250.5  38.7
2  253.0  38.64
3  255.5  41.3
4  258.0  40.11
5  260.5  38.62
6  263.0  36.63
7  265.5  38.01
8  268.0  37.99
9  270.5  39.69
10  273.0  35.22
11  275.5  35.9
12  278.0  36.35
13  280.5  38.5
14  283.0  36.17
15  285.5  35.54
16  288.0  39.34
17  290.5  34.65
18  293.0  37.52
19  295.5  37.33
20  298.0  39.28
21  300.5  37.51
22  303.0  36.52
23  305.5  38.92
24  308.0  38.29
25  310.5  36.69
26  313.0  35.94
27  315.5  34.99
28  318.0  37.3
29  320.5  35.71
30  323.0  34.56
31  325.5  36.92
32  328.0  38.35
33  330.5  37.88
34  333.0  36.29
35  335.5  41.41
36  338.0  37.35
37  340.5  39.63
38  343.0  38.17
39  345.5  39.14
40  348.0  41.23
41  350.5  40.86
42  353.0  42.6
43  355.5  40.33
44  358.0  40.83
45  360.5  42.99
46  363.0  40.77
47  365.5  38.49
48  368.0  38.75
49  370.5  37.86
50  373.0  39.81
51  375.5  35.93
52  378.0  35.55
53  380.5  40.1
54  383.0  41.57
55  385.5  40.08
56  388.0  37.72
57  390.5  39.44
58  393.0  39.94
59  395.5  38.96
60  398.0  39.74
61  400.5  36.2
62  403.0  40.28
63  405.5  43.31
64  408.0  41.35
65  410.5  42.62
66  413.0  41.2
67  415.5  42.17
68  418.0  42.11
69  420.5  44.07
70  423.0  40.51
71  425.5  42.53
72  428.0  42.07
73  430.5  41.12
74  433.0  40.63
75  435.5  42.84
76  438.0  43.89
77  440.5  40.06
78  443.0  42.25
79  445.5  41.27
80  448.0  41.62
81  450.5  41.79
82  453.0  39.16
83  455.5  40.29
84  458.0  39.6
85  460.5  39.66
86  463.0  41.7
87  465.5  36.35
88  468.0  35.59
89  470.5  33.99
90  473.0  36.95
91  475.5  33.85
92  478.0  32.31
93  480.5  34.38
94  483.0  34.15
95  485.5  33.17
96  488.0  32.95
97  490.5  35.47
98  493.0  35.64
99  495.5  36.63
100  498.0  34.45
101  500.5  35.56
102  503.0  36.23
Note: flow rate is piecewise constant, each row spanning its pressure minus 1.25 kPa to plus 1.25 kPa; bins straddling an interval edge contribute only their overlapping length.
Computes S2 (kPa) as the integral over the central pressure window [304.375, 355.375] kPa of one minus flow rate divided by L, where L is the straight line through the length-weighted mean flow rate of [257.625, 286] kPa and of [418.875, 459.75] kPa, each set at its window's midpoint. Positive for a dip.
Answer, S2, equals 0.8 kPa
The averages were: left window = 37.4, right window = 41.5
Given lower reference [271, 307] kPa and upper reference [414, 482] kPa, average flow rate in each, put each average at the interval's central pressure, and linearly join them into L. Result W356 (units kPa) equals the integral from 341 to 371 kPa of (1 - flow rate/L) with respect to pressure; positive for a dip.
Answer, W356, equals -1.57 kPa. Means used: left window 37.1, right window 39.7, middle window 40.2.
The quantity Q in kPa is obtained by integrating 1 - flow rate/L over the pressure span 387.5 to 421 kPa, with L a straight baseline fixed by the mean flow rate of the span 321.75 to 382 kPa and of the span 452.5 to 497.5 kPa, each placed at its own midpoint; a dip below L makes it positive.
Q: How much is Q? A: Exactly -2.5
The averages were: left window 39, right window 36.1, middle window 40.6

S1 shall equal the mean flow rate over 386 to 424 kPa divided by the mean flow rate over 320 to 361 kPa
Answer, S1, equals 1.0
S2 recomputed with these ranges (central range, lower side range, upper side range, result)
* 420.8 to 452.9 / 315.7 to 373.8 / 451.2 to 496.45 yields -4.0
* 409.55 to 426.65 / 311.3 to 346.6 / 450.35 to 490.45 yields -2.5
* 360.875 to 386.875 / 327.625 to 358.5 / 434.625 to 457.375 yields 0.7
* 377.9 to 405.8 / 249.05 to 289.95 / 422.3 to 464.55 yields 0.6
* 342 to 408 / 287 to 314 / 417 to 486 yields -2.3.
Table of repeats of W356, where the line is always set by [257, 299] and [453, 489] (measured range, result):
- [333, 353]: -1.42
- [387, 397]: -0.64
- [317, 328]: 0.24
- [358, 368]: -0.98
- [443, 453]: -1.38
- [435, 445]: -1.58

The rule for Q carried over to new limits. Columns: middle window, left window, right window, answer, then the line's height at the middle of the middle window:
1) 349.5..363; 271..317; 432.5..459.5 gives -0.96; 38.7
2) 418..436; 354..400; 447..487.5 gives -1.83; 38.1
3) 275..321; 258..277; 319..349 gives 0.95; 37.8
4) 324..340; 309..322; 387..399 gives -0.55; 36.8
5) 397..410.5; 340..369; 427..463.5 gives 0.13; 40.8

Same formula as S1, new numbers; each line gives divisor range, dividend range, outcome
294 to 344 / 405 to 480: 1.07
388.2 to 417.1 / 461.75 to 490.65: 0.87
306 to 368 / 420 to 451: 1.08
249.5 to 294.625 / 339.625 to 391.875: 1.05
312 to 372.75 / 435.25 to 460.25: 1.06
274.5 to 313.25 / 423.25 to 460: 1.11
